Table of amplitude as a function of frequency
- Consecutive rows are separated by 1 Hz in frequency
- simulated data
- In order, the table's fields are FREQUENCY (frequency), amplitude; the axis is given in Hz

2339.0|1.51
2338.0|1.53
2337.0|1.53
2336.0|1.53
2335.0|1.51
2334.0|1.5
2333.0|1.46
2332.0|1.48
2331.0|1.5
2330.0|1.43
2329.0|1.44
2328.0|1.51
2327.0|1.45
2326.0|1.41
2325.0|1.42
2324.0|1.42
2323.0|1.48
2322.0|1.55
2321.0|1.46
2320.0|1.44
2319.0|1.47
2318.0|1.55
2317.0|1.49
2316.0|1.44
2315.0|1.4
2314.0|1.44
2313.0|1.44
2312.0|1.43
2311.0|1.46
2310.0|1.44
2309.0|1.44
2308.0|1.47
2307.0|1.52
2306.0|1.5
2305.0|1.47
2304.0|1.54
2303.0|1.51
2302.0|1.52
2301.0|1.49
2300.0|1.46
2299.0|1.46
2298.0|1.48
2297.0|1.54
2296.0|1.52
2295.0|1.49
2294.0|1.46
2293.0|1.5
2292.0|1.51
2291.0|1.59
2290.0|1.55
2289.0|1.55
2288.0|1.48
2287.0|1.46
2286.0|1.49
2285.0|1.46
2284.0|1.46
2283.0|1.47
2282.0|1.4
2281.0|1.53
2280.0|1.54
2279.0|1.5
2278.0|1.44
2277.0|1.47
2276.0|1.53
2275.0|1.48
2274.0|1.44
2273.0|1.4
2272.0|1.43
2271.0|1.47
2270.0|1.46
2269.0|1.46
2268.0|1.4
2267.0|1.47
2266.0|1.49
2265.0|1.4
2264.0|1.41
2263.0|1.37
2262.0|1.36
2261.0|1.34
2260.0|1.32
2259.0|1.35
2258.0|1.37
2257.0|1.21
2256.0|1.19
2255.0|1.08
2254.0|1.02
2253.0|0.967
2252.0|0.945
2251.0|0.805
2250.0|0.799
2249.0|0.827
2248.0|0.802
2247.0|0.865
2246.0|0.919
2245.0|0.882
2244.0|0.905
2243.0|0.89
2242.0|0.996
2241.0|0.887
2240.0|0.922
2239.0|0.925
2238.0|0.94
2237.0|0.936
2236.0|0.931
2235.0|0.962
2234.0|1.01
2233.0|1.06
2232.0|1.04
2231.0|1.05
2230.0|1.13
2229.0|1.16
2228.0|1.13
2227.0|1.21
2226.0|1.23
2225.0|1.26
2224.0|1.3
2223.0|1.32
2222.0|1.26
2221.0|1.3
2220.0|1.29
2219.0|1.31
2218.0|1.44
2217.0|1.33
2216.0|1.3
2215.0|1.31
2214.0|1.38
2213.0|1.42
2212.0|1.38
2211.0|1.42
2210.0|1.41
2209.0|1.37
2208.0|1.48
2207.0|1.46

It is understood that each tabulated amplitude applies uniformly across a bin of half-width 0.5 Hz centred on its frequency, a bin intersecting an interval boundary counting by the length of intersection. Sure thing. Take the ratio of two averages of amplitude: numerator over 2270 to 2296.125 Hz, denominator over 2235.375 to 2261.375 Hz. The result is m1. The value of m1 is 1.49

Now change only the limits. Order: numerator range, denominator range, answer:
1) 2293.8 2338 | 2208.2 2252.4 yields 1.32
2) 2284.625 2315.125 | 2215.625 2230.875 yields 1.18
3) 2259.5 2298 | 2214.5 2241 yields 1.27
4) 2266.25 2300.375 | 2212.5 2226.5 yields 1.12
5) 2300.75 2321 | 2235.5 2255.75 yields 1.61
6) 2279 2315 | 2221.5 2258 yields 1.45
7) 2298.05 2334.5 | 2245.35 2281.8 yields 1.15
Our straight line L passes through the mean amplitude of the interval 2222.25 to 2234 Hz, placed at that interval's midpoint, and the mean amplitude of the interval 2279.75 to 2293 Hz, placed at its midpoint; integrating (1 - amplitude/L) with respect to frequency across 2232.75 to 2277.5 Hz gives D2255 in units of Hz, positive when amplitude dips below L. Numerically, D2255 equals 5.8 Hz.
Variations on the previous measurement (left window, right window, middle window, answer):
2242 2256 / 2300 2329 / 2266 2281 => -4.6 Hz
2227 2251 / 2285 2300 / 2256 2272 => -2.3 Hz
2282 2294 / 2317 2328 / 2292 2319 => 0.0 Hz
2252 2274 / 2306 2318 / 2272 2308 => -2.4 Hz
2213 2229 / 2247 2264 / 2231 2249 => 3.9 Hz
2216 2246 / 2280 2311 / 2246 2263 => 2.3 Hz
